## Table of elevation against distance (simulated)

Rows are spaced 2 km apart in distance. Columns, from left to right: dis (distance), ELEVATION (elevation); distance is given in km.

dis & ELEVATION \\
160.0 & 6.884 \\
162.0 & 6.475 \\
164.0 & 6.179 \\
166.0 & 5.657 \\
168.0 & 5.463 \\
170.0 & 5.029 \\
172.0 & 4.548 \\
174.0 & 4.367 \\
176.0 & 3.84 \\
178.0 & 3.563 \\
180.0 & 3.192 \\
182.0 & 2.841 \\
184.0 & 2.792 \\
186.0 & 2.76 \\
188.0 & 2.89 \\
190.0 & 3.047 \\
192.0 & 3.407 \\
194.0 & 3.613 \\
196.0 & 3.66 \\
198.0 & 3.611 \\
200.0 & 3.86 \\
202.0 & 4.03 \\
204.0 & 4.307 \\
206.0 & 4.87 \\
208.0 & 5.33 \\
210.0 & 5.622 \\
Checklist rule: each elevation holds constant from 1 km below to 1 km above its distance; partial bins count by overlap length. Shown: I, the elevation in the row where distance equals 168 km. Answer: 5.463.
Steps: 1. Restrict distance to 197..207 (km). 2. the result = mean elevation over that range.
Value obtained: 4.14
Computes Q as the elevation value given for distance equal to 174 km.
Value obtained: 4.367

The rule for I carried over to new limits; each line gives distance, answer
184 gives 2.792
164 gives 6.179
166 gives 5.657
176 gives 3.84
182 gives 2.841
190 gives 3.047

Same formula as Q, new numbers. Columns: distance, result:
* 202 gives 4.03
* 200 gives 3.86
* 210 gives 5.622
